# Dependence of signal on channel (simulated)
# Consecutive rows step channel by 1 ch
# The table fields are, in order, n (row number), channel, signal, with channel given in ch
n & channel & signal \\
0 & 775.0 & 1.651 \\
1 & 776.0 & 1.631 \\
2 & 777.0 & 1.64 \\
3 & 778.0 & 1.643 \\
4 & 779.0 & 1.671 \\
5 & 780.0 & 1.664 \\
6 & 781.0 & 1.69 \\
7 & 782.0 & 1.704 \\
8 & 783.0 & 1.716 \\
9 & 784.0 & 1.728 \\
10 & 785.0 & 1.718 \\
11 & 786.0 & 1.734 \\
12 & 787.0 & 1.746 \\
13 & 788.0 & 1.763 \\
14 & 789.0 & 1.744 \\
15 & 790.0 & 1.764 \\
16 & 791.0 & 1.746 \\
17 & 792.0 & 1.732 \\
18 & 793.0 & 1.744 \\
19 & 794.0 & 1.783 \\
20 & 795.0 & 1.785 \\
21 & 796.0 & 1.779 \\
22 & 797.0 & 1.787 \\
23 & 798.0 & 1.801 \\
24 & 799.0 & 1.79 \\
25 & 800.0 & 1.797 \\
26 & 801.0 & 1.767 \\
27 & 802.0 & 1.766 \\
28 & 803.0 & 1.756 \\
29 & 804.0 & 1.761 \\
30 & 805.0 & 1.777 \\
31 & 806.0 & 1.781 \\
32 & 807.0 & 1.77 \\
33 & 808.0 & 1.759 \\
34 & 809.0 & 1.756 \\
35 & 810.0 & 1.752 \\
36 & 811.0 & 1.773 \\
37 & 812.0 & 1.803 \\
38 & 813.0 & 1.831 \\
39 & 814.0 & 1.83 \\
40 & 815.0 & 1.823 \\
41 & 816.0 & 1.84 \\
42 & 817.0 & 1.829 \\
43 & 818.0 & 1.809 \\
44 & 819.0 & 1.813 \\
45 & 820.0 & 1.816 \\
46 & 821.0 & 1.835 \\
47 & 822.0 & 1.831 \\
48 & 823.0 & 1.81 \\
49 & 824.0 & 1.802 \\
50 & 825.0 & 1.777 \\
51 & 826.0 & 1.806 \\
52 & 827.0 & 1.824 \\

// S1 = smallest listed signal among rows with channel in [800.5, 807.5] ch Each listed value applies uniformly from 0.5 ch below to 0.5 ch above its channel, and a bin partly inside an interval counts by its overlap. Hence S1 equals 1.756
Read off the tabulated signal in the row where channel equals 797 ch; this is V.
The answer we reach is 1.787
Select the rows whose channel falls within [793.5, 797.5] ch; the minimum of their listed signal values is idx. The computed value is 1.779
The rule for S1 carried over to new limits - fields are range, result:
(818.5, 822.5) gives 1.813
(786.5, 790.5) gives 1.744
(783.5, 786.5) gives 1.718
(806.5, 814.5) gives 1.752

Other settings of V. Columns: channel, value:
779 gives 1.671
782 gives 1.704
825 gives 1.777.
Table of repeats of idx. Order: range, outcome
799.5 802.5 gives 1.766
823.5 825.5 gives 1.777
